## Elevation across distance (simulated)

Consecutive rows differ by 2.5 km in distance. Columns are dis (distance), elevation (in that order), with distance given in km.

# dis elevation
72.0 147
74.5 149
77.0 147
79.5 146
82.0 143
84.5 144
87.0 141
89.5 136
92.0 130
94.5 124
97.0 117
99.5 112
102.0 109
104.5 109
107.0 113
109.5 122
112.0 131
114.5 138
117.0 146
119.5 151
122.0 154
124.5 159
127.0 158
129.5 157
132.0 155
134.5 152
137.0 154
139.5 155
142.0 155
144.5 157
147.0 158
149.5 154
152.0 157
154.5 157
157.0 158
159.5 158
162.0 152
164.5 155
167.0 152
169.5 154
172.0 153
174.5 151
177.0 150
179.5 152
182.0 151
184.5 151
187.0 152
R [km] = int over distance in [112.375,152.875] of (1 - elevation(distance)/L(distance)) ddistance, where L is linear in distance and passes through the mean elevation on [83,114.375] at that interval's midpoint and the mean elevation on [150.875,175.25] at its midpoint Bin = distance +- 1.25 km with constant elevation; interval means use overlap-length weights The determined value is -3.7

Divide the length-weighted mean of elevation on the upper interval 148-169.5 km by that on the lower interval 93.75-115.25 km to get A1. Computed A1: 1.31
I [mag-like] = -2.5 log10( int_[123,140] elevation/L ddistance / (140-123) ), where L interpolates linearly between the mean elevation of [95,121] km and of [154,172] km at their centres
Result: -0.133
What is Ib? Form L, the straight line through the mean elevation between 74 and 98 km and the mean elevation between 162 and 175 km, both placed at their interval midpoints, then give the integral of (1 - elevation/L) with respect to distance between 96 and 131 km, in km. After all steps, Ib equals 2.1 km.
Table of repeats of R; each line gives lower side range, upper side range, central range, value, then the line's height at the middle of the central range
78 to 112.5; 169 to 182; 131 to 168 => -3.0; 144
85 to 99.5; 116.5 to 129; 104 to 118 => 1.7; 144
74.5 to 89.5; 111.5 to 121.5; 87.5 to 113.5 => 4.1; 144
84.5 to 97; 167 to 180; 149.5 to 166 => -0.9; 148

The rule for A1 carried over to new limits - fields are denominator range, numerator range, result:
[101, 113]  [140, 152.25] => 1.34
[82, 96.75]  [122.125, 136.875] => 1.16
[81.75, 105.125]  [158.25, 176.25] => 1.22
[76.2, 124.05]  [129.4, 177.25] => 1.17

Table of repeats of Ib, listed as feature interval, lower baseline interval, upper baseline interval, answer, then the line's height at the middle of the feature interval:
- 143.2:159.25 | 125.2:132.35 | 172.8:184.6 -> -0.3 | 154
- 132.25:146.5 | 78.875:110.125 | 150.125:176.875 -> -1.0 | 145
